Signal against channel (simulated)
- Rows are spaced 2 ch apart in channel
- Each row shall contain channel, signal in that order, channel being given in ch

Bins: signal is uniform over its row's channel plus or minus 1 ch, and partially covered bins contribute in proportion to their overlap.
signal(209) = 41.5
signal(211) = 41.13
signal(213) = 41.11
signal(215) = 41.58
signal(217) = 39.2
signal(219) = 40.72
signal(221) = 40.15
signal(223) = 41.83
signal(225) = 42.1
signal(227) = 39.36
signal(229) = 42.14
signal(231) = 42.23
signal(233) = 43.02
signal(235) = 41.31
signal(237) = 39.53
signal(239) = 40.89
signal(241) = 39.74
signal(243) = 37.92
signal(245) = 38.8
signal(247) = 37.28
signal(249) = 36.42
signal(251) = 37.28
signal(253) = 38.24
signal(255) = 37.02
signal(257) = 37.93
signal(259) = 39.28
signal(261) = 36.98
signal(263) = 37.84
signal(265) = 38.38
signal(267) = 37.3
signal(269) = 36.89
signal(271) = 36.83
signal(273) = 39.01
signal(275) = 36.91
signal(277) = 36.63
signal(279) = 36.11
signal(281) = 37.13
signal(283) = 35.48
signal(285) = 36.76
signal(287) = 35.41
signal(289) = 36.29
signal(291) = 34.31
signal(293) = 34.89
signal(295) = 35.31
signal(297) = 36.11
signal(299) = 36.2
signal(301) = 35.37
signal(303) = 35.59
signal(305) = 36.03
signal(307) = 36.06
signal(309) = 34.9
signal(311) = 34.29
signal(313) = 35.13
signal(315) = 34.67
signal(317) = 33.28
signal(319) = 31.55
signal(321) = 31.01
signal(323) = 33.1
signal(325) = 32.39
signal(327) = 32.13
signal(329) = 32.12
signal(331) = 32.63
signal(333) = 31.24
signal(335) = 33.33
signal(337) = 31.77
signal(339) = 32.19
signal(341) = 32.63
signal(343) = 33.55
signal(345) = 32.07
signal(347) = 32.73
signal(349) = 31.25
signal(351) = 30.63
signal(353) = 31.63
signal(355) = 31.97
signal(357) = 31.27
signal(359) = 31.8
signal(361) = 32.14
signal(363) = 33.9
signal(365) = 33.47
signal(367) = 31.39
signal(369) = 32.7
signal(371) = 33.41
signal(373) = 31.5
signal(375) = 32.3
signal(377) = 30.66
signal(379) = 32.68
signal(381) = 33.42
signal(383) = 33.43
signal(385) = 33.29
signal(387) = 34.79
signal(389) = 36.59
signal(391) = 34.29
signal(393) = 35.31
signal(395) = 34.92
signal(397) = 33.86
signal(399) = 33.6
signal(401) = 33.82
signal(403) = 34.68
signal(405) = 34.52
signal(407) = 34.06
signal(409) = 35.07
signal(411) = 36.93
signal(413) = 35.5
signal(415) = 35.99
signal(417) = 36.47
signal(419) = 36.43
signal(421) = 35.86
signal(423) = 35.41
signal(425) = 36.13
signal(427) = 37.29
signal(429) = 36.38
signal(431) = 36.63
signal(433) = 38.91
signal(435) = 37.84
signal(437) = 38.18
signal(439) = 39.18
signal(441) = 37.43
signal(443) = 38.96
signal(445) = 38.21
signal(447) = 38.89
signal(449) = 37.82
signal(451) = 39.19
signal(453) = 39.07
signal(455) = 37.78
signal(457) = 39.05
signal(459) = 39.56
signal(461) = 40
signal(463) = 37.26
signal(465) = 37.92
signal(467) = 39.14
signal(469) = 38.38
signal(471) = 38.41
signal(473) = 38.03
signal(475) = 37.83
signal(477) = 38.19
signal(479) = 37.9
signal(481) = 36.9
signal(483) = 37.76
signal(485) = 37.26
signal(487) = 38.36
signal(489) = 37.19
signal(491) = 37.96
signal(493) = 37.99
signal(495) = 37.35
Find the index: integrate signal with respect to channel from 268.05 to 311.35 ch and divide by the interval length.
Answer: 36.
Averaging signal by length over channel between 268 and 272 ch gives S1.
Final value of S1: 36.9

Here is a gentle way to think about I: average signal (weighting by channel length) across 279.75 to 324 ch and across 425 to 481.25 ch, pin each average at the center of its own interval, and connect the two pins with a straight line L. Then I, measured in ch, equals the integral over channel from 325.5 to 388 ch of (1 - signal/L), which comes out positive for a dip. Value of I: 6.5 ch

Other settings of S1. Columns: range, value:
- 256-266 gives 38.1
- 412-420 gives 36.1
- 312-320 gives 33.7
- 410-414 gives 36.2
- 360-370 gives 32.7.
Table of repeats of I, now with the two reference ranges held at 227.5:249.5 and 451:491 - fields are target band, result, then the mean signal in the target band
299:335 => 5.2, 33.7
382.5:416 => 3.5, 34.8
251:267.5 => 0.8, 37.9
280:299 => 1.8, 35.8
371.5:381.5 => 1.8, 32.1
